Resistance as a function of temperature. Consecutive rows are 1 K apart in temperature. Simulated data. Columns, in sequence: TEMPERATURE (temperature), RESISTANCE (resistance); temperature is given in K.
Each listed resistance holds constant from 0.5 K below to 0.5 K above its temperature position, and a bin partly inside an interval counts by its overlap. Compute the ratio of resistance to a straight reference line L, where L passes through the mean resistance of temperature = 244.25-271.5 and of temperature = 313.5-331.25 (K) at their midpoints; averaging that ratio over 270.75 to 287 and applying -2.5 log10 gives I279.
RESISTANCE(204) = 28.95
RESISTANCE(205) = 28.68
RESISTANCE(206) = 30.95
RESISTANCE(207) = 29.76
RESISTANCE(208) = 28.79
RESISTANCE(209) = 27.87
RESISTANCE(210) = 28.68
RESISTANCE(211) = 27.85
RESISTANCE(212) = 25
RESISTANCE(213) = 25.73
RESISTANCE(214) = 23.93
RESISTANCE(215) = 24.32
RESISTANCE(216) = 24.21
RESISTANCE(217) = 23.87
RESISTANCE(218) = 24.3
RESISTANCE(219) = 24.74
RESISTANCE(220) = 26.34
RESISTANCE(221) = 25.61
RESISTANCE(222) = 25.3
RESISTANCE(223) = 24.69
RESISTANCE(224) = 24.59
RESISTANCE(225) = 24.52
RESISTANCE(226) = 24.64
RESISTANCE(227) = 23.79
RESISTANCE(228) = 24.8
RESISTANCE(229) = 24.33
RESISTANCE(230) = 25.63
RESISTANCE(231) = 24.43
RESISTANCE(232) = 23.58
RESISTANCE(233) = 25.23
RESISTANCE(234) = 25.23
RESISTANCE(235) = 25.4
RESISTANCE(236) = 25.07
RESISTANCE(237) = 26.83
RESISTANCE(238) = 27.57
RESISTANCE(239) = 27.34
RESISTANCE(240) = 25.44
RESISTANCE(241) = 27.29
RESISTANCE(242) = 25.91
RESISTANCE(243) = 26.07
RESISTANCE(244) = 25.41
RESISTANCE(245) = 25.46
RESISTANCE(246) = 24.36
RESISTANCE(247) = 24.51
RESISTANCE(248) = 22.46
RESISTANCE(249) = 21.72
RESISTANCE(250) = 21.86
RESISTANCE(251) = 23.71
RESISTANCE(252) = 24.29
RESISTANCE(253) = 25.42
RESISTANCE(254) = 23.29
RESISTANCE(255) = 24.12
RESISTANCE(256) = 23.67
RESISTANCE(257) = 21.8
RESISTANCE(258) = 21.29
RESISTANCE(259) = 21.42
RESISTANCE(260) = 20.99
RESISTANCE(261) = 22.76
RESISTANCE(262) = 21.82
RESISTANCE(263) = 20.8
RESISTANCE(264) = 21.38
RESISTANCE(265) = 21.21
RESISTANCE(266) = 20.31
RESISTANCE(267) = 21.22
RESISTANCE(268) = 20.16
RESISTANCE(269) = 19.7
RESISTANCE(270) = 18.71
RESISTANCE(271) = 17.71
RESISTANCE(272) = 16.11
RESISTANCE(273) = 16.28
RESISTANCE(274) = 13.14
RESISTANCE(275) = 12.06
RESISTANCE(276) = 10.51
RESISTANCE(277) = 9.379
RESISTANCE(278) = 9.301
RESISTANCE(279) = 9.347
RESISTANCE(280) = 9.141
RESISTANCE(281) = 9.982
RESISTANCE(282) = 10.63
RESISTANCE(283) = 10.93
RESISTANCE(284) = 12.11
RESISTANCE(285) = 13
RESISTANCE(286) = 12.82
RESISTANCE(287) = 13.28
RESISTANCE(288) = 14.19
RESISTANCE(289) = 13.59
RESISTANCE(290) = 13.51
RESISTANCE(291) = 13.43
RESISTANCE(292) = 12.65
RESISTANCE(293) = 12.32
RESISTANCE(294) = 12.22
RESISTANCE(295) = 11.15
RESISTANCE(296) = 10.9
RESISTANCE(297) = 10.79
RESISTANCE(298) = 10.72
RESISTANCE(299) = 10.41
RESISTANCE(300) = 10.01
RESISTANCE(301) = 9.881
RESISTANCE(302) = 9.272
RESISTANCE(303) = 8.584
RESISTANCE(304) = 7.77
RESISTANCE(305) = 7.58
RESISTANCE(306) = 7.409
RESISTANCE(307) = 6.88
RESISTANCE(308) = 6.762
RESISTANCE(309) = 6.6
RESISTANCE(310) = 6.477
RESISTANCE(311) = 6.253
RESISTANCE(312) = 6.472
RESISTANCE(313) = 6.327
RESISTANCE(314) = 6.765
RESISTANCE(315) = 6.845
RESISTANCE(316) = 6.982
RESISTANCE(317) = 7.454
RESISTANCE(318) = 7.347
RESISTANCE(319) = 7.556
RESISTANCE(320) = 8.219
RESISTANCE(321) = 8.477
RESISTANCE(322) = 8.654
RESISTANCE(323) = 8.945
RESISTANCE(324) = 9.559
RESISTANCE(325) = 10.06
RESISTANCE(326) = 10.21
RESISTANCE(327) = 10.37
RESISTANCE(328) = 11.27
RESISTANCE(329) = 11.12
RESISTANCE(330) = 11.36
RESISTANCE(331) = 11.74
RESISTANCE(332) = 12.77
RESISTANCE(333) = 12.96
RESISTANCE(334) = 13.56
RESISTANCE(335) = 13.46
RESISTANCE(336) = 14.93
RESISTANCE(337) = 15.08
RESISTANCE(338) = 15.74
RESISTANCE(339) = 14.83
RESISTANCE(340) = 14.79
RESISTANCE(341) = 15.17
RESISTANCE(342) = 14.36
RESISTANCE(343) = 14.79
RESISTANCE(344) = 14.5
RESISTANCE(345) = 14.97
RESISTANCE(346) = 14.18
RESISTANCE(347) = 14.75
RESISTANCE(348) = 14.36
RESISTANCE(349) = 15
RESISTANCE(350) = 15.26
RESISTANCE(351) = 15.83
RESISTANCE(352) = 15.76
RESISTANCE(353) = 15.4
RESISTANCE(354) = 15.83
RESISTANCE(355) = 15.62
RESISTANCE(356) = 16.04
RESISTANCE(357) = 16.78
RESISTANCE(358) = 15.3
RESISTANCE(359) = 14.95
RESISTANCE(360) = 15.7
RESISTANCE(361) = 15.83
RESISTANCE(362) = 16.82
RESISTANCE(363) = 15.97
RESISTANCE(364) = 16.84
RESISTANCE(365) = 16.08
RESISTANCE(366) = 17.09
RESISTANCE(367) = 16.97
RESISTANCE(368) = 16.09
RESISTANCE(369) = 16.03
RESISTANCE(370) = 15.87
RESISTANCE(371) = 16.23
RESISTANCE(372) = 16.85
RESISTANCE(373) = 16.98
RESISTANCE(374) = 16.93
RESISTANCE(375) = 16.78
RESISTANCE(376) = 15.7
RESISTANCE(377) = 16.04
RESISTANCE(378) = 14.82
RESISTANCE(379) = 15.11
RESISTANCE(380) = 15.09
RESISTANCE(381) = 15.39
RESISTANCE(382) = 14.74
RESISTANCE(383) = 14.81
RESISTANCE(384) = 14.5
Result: 0.43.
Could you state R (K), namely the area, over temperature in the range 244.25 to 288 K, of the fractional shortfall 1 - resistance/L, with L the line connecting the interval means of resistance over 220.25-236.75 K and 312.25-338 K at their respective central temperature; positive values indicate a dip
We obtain 2.8 K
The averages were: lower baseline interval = 24.9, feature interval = 18.2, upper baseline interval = 10.2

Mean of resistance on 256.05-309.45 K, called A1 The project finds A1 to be 13.8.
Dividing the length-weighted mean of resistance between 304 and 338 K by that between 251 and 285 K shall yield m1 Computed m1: 0.53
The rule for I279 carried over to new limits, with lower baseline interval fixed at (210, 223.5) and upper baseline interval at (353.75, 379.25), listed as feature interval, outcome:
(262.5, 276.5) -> 0.23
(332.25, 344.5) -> 0.23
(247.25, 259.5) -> 0.00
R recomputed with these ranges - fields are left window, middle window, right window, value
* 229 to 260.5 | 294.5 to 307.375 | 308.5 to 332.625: 3.5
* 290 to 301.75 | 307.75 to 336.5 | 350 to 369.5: 8.8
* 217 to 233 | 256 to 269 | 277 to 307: -3.3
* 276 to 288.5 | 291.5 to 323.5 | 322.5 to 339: 8.4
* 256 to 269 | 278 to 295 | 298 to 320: 2.5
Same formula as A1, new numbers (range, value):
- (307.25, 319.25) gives 6.81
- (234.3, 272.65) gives 23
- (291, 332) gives 9.11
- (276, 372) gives 12.1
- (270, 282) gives 12.3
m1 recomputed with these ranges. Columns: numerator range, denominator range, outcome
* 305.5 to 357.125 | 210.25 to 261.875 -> 0.47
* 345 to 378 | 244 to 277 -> 0.77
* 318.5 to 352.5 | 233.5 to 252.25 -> 0.51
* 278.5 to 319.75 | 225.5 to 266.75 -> 0.40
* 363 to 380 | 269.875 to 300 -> 1.33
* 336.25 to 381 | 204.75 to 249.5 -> 0.61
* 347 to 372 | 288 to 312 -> 1.62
